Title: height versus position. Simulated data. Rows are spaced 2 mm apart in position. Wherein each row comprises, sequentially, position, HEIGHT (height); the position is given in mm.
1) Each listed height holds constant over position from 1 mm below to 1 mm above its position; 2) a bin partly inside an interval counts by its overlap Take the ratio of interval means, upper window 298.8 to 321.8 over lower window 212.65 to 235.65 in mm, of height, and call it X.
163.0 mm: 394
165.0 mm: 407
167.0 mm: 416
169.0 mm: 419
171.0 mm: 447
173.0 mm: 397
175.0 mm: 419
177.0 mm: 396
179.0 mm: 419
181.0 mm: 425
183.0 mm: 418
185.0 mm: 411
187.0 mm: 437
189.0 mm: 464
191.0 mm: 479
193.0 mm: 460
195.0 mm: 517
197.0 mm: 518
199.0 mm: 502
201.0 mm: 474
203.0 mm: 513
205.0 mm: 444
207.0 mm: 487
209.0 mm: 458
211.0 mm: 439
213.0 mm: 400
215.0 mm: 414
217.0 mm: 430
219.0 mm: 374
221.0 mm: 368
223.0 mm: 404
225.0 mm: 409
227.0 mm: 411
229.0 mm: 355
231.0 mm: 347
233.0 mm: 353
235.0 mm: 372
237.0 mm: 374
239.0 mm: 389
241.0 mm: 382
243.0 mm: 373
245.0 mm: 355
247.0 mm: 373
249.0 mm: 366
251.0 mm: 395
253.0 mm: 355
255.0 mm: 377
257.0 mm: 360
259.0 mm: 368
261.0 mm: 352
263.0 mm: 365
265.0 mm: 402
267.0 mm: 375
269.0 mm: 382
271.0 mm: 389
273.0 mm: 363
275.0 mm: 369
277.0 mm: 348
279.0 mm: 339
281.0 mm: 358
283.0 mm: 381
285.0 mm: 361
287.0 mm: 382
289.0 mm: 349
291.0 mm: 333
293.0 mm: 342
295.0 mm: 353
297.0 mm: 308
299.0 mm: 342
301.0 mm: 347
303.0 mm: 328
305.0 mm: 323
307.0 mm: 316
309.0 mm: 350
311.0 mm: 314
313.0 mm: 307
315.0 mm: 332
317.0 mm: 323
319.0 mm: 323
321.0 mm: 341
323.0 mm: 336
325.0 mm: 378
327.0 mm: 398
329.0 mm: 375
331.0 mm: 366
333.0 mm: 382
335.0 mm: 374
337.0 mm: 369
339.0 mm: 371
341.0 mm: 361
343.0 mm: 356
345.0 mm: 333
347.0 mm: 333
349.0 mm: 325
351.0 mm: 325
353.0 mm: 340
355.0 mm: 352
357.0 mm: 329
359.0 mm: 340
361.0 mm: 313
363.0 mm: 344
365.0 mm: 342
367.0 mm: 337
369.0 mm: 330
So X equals 0.8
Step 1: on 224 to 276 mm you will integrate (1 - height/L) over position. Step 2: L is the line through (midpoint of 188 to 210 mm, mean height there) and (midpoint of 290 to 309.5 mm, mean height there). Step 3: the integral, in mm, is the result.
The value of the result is 4.22 mm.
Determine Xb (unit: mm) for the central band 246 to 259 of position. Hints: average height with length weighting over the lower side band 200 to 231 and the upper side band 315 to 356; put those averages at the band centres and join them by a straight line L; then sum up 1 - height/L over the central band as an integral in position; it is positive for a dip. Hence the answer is 0.98 mm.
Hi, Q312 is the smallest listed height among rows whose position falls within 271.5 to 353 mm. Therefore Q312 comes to 307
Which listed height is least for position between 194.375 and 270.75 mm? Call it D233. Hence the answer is 347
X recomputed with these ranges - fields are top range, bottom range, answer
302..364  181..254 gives 0.82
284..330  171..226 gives 0.78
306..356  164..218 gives 0.78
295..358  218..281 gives 0.92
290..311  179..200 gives 0.72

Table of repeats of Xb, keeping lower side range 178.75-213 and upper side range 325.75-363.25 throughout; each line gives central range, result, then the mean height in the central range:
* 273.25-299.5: 2.9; 352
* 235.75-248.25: 1.6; 374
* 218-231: 1.7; 384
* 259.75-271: 0.9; 376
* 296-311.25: 2.1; 329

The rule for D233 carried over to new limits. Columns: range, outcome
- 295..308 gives 308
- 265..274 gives 363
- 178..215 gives 400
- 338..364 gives 313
